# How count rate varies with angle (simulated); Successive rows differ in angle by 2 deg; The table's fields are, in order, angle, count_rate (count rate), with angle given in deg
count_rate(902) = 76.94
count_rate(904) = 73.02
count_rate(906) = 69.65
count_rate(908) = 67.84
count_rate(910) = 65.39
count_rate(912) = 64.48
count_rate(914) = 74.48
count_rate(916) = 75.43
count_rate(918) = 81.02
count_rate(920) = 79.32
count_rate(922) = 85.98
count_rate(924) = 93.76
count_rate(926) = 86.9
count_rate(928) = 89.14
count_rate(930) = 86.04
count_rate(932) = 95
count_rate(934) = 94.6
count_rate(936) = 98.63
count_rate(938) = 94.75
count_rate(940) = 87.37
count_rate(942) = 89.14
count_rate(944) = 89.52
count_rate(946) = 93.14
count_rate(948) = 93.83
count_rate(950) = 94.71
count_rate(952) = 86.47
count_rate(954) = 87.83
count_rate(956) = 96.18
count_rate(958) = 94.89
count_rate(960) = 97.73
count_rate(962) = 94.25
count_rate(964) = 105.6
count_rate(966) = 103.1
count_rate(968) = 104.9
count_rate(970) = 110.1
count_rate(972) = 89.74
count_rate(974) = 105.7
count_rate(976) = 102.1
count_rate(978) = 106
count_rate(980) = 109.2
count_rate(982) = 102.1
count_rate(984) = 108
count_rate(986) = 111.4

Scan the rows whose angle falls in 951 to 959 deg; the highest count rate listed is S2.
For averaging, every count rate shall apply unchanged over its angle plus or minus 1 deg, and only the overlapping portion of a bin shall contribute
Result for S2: 96.18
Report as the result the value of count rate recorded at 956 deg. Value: 96.18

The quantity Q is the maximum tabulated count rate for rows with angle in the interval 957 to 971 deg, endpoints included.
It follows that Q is 110.1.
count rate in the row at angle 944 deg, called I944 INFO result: 89.52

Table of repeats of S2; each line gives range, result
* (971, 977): 105.7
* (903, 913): 73.02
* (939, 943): 89.14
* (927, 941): 98.63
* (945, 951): 94.71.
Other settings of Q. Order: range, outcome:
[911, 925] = 93.76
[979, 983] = 109.2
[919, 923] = 85.98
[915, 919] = 81.02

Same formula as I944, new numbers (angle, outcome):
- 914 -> 74.48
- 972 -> 89.74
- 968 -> 104.9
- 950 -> 94.71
